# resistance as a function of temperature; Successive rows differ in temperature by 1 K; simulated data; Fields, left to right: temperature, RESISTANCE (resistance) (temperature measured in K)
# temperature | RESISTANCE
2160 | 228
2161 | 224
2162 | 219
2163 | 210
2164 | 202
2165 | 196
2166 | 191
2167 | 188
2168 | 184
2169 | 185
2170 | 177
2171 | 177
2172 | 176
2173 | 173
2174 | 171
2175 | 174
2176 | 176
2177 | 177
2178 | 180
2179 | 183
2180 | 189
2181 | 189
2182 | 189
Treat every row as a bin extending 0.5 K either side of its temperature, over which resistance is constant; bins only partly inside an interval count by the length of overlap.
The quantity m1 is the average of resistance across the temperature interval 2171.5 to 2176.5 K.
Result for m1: 174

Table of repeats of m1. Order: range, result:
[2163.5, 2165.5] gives 199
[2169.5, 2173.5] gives 176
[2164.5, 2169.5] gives 189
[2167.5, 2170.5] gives 182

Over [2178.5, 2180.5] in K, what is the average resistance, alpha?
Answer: 186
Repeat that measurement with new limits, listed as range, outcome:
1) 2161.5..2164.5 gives 210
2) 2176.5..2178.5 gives 178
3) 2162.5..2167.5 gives 197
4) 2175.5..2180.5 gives 181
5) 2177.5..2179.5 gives 182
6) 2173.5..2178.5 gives 176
